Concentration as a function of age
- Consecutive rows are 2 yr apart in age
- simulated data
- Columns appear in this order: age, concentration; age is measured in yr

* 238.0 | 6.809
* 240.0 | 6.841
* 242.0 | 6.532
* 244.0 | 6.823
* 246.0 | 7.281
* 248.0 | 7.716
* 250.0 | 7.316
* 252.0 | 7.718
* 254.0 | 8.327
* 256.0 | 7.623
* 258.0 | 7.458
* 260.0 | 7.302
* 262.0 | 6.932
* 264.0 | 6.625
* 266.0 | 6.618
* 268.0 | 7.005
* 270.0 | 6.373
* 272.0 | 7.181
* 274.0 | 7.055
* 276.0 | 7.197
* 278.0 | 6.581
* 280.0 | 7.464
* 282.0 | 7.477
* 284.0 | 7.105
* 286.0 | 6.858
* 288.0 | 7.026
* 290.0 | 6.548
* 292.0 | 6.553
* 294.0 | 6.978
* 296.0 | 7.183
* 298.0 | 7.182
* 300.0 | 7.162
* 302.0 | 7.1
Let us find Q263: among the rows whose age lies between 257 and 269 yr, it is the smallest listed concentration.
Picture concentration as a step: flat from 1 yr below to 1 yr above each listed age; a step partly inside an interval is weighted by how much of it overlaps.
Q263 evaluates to 6.618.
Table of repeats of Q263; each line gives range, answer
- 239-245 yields 6.532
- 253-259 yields 7.458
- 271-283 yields 6.581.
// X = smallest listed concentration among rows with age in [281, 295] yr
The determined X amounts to 6.548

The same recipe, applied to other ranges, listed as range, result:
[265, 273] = 6.373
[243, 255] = 6.823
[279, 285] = 7.105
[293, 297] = 6.978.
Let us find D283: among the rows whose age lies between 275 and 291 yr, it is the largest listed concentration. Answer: 7.477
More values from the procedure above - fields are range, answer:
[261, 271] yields 7.005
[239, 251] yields 7.716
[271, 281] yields 7.464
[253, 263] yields 8.327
